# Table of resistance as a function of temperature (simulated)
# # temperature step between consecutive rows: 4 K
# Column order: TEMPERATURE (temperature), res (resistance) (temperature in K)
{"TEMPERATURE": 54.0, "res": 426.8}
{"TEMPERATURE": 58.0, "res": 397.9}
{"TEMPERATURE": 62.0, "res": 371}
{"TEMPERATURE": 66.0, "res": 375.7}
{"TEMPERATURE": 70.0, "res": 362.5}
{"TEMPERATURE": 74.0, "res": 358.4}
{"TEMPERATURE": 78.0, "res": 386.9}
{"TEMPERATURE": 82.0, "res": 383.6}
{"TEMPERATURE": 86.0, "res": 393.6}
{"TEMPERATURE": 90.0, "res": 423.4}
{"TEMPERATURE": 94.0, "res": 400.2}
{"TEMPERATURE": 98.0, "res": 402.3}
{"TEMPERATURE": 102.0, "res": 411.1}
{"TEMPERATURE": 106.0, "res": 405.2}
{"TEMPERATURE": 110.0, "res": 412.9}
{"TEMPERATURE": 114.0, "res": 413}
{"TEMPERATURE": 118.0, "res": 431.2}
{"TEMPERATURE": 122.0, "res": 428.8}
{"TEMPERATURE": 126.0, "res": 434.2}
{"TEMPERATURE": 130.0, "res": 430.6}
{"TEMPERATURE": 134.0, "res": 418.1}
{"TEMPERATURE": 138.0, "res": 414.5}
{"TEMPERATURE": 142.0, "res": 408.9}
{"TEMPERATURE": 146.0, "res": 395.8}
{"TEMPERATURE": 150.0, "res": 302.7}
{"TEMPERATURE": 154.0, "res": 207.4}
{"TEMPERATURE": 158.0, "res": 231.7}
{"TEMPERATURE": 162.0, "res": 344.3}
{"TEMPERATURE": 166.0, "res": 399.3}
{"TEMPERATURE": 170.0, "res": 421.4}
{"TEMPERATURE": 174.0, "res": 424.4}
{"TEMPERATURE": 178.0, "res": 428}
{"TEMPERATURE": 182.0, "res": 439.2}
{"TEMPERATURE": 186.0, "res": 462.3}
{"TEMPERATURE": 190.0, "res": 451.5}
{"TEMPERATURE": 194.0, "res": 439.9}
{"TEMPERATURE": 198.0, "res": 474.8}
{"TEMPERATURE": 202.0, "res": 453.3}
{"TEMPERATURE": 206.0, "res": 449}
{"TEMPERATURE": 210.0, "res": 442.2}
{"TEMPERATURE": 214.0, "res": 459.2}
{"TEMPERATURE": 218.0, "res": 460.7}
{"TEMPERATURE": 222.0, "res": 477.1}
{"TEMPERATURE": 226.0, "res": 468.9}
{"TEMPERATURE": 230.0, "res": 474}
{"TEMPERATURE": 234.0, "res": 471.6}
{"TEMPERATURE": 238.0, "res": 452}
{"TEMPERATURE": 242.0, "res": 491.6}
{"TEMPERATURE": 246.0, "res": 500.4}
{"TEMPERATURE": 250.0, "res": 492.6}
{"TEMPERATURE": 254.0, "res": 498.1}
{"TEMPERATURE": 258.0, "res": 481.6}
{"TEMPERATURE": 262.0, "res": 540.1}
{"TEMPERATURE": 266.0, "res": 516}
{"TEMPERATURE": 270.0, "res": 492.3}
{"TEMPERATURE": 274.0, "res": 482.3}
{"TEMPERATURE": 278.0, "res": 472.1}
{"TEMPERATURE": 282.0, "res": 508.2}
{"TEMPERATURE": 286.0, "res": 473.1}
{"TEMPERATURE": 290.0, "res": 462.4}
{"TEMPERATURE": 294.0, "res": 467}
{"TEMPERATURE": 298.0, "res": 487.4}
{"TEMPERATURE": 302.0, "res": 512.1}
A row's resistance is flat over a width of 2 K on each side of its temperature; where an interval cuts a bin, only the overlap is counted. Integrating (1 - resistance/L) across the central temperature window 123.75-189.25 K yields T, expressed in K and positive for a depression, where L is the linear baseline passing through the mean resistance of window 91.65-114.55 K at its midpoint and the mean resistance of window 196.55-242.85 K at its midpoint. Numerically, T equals 7.0 K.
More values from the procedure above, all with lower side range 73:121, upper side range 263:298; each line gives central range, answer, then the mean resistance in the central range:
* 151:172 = 5.5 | 320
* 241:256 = -0.8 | 496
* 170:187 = 0.2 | 435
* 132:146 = 0.4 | 411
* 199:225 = -0.2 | 458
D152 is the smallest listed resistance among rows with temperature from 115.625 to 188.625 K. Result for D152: 207.4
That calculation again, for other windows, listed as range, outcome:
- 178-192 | 428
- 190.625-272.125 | 439.9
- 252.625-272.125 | 481.6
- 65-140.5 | 358.4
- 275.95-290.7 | 462.4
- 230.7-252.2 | 452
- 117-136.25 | 418.1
